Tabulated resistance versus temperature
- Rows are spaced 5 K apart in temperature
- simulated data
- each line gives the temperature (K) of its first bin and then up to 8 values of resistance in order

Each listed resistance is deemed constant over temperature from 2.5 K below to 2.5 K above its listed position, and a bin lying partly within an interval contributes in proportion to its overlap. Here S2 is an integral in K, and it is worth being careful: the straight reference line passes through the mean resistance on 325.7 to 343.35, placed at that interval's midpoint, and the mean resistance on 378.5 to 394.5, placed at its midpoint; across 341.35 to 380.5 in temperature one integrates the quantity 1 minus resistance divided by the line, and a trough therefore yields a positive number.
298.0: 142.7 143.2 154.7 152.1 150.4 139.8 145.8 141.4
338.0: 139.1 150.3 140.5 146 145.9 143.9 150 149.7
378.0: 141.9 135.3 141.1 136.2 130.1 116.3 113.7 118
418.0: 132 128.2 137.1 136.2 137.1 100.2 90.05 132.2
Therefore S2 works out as -1.4 K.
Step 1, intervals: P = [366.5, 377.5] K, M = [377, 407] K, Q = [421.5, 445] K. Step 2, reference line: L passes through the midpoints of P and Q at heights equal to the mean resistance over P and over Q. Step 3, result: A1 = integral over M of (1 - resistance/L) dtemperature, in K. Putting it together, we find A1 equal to 2.1 K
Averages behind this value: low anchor 148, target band 132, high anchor 128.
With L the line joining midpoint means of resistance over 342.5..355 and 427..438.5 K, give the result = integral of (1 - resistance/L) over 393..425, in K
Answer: 3.5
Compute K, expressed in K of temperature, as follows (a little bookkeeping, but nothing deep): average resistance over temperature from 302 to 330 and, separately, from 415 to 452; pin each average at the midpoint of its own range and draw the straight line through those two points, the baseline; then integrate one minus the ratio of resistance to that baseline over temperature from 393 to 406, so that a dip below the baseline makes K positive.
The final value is 0.5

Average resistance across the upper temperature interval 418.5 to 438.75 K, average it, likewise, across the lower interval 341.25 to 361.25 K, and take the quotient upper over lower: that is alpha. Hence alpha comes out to 0.9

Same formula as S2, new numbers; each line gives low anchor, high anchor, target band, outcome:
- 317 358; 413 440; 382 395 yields 0.0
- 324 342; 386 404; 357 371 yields -1.0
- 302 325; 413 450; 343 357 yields -0.4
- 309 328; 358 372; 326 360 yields 0.8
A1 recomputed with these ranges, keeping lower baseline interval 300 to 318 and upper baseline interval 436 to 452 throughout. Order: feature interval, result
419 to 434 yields -2.3 K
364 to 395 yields -3.2 K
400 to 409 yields 0.4 K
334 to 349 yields -0.3 K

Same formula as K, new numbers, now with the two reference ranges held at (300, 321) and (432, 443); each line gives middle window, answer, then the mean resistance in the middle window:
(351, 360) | -0.2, 146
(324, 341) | 0.5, 142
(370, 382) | -0.5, 145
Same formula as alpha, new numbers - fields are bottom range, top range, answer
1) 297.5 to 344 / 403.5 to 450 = 0.83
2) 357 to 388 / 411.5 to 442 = 0.90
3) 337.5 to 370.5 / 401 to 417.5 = 0.81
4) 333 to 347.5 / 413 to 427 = 0.90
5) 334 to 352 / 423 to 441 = 0.94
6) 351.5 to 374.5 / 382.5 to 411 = 0.87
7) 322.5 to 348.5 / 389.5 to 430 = 0.88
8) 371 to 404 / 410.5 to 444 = 0.94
